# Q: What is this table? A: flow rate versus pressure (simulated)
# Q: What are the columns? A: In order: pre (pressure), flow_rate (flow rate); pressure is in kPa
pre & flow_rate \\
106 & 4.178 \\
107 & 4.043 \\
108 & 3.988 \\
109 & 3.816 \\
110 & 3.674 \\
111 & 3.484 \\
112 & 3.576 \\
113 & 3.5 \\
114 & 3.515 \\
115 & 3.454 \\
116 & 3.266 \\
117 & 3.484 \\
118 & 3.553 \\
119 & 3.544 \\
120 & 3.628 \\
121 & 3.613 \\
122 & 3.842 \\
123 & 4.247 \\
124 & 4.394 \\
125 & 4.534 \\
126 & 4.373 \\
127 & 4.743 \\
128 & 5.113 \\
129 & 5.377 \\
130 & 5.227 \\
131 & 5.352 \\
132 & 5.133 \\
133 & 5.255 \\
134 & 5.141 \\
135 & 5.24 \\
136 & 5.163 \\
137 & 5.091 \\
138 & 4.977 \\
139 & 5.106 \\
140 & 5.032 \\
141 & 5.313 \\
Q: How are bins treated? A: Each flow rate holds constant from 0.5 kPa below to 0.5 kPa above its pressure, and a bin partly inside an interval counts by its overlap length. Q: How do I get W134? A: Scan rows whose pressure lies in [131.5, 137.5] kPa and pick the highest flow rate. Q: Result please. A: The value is 5.255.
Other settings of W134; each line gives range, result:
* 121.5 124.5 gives 4.394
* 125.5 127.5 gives 4.743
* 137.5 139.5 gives 5.106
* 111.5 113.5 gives 3.576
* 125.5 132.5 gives 5.377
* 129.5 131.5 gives 5.352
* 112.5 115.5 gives 3.515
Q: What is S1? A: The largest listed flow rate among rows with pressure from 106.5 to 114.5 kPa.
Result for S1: 4.043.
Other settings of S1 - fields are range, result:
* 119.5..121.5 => 3.628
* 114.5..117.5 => 3.484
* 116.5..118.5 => 3.553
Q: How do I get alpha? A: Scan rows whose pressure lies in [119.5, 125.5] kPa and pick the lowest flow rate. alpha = 3.613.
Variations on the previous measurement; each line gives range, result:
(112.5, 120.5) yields 3.266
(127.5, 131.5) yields 5.113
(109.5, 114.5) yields 3.484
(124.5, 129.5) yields 4.373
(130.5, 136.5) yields 5.133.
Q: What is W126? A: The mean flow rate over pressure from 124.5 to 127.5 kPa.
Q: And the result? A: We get 4.55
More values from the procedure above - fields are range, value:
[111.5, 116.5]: 3.46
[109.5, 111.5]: 3.58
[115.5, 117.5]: 3.38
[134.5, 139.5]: 5.12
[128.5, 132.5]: 5.27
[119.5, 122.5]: 3.69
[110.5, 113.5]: 3.52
